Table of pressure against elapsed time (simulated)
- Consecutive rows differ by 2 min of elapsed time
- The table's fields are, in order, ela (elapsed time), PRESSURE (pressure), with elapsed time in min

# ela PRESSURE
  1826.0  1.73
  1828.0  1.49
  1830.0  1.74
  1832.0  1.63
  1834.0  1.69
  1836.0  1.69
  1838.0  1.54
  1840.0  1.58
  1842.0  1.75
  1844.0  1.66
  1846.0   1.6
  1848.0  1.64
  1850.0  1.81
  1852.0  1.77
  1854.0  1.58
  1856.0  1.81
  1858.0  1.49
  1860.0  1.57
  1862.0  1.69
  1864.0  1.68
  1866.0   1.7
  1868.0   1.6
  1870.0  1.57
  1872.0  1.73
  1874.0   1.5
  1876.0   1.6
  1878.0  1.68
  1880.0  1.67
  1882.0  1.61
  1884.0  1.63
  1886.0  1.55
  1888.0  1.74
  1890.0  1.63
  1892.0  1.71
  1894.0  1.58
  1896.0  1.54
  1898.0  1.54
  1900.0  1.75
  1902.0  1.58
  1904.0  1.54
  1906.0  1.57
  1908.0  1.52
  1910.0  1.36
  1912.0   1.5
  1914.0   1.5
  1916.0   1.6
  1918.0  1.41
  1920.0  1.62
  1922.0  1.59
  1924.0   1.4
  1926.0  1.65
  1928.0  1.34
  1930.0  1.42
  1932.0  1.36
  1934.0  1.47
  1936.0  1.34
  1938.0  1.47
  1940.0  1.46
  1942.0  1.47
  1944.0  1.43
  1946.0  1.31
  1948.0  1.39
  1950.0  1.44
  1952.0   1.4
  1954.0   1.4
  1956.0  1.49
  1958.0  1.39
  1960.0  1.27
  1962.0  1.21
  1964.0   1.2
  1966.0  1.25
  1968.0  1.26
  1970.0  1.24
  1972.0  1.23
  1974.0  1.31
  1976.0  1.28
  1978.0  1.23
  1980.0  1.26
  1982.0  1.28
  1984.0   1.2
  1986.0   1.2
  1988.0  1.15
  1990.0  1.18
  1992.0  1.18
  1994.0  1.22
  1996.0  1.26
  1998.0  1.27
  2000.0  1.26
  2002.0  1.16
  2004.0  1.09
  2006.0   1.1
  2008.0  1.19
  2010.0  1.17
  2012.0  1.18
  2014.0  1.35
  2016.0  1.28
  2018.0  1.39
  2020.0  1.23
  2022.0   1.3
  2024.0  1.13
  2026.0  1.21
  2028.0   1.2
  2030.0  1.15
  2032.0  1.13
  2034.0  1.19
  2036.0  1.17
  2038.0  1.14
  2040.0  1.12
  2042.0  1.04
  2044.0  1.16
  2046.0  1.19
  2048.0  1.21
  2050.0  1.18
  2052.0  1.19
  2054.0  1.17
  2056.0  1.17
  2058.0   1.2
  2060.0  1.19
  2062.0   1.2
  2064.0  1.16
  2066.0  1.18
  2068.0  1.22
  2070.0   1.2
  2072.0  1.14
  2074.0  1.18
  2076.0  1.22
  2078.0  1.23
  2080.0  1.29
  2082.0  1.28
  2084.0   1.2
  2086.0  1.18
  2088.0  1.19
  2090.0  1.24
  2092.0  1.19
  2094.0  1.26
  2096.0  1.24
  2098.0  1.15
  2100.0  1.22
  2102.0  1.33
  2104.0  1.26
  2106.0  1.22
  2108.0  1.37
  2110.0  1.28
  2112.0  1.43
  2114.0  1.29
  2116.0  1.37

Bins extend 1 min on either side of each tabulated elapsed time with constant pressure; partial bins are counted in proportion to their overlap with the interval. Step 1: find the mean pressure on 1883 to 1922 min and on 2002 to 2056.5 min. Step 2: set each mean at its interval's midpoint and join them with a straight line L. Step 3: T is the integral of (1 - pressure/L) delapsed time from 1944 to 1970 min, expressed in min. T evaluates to 1.3 min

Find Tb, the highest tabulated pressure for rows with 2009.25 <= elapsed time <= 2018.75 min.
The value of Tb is 1.39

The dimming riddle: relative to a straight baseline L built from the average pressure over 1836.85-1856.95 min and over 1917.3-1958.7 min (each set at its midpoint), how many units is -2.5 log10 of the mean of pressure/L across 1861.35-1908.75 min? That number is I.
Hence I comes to -0.03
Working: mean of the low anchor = 1.67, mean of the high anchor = 1.44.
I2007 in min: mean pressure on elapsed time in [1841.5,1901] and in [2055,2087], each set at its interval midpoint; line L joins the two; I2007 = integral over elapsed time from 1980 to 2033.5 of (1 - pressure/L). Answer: 5.3 min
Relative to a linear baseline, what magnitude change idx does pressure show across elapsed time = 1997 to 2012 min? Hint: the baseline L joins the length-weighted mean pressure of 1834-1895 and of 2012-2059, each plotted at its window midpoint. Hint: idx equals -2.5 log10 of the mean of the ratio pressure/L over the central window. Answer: 0.088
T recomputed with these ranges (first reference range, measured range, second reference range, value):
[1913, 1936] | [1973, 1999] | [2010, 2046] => 1.6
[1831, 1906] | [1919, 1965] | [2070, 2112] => 2.8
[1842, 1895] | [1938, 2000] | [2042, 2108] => 5.9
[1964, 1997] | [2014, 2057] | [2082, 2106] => 1.3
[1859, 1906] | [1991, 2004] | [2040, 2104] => 1.4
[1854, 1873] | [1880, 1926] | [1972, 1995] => -1.9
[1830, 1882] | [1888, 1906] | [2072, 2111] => -0.4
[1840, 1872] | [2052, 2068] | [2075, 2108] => 1.3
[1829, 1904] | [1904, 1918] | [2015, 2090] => 0.3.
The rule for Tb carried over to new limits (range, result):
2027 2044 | 1.2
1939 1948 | 1.47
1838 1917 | 1.81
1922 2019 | 1.65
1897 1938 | 1.75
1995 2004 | 1.27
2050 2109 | 1.37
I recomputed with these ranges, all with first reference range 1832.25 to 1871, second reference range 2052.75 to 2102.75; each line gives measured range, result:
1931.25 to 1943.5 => 0.041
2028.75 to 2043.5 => 0.138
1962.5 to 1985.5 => 0.135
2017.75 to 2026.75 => 0.065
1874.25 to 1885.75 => -0.017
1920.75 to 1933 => 0.031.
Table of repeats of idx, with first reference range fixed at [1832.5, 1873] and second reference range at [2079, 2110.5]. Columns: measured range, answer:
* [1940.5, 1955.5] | 0.063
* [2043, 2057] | 0.120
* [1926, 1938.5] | 0.077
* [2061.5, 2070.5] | 0.089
